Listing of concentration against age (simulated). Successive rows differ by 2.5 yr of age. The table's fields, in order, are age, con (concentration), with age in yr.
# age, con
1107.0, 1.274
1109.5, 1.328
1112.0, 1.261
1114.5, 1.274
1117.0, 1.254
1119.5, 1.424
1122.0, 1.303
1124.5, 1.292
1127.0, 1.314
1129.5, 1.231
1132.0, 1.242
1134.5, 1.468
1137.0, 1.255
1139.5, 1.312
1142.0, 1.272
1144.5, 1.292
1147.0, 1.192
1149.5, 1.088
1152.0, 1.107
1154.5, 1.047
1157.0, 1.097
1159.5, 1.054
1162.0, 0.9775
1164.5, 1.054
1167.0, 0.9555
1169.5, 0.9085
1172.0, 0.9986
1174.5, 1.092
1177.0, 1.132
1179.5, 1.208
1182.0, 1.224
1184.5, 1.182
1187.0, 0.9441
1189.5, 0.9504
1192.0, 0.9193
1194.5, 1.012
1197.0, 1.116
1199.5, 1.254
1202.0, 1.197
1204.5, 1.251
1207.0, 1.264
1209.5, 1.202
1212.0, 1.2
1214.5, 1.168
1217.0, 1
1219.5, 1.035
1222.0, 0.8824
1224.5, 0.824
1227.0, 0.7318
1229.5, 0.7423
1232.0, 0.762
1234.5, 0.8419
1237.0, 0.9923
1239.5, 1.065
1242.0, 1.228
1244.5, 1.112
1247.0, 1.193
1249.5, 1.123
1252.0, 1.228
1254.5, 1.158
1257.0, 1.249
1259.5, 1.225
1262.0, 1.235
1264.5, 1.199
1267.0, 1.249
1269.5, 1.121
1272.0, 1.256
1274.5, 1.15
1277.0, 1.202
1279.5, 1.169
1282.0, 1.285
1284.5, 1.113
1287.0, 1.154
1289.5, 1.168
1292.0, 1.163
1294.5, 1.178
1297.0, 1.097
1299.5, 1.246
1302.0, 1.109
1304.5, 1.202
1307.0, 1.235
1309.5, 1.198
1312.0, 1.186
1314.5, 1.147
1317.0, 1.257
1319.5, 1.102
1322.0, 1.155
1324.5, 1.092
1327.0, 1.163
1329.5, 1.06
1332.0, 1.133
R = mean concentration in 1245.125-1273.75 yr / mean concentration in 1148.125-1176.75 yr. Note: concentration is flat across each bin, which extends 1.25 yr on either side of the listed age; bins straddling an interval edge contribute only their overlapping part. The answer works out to 1.2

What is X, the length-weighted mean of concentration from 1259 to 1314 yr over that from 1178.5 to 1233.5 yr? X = 1.1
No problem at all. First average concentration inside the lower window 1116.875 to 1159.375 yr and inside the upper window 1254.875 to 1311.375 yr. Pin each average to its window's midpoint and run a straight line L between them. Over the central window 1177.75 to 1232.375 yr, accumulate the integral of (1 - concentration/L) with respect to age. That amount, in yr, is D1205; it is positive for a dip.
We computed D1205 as 7.4 yr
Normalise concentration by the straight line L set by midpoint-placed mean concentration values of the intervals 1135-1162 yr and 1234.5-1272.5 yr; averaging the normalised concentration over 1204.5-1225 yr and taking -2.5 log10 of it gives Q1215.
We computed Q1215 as 0.07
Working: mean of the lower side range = 1.17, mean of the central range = 1.09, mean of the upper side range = 1.16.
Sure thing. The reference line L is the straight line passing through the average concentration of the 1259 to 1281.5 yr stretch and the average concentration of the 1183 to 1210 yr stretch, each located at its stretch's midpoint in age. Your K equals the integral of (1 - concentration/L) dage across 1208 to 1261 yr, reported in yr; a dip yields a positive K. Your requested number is 5.2 yr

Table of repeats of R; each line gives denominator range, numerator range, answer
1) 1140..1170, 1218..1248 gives 0.87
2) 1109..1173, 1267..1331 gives 0.98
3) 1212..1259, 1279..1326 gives 1.14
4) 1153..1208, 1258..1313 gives 1.10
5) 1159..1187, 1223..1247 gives 0.88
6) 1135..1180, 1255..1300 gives 1.07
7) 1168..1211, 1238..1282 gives 1.07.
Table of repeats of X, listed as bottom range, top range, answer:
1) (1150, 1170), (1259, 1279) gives 1.17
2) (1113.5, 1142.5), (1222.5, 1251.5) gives 0.74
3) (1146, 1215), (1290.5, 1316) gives 1.07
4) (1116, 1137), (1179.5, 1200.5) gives 0.82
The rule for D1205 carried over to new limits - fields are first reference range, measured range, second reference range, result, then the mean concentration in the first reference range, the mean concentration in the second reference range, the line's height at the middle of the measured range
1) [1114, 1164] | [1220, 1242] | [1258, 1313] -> 5.8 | 1.22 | 1.19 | 1.2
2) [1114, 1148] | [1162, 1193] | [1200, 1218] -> 4.7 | 1.3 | 1.19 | 1.23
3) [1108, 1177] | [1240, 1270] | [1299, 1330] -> -0.5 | 1.19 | 1.17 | 1.17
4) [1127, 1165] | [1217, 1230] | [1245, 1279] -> 3.6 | 1.19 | 1.2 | 1.19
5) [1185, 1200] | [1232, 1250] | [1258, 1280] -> 1.3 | 1.03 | 1.2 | 1.14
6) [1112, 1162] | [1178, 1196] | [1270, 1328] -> 2.2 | 1.23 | 1.17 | 1.21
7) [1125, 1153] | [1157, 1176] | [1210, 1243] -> 2.4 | 1.25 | 0.963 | 1.16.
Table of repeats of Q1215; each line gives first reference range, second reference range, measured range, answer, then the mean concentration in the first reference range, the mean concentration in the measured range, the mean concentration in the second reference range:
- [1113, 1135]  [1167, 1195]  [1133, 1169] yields 0.03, 1.31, 1.15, 1.05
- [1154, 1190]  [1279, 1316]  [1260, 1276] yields -0.05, 1.06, 1.2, 1.18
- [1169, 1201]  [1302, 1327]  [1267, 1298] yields -0.03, 1.08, 1.18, 1.17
